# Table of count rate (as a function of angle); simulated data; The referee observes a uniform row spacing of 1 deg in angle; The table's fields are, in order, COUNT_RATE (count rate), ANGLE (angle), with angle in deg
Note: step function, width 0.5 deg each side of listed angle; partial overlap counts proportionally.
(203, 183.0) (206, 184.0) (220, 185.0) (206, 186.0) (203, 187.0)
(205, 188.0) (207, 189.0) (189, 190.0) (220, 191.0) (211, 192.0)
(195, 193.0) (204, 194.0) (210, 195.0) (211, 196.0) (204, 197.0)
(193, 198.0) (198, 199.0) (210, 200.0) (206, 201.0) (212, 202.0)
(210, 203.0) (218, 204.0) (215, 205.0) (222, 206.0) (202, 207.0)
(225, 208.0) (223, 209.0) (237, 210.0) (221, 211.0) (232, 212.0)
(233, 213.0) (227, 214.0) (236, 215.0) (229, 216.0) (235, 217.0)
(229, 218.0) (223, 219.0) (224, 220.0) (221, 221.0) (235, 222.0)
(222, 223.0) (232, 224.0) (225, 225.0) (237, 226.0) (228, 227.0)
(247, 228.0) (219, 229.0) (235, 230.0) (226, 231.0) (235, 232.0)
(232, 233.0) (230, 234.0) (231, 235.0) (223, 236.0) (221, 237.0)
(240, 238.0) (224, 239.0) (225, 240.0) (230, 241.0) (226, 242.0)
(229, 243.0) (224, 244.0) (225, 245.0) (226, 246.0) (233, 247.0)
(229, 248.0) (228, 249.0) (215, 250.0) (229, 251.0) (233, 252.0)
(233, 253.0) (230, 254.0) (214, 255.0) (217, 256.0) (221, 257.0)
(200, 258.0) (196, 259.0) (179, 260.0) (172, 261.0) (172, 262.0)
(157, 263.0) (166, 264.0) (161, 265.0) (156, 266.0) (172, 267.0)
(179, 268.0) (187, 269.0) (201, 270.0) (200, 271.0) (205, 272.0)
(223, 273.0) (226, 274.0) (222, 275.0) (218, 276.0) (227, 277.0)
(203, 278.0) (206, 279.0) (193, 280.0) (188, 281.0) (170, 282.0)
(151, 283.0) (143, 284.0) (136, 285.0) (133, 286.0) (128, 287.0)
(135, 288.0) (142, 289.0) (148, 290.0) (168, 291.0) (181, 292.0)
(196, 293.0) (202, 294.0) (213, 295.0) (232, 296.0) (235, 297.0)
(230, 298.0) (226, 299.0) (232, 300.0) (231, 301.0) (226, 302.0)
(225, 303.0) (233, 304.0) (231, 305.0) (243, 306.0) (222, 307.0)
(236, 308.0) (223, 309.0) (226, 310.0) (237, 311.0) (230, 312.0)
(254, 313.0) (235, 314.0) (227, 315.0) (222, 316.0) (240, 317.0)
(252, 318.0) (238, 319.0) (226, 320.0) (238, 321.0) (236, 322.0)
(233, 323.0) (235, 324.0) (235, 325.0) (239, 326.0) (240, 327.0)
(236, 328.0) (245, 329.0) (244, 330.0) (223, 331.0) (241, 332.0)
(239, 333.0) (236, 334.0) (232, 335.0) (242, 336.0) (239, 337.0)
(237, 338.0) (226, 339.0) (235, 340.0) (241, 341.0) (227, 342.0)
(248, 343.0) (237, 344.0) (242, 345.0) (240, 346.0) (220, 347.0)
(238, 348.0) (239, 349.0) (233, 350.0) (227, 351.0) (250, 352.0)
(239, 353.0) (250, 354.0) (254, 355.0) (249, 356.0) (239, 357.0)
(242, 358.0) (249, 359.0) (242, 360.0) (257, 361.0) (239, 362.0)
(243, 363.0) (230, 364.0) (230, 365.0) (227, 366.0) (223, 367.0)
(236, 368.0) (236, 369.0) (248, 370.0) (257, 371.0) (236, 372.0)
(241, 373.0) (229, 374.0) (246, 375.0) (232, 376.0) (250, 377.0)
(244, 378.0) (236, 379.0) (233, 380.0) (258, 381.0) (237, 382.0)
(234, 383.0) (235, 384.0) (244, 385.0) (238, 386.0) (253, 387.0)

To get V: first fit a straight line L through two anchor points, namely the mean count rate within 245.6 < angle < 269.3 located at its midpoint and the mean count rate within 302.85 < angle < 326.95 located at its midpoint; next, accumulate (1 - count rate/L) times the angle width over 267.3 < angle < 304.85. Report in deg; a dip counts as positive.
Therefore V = 3.9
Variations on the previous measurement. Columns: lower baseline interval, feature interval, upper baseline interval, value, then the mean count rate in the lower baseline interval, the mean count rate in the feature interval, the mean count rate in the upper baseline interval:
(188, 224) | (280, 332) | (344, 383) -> 4.25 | 217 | 213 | 240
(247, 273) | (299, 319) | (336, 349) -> -1.05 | 199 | 233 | 236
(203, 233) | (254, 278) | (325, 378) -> 3.74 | 227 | 195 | 239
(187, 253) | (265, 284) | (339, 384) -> 2.91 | 222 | 194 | 239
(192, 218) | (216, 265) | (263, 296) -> -4.96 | 216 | 220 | 181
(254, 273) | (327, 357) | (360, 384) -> -1.75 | 188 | 238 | 239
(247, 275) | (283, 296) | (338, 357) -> 3.09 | 201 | 163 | 239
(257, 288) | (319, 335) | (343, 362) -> -0.98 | 182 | 236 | 242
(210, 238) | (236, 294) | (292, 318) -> 8.13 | 230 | 197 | 228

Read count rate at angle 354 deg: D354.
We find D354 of 250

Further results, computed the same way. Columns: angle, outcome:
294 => 202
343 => 248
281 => 188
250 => 215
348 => 238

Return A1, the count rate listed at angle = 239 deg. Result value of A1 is 224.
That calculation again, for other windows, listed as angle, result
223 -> 222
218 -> 229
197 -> 204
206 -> 222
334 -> 236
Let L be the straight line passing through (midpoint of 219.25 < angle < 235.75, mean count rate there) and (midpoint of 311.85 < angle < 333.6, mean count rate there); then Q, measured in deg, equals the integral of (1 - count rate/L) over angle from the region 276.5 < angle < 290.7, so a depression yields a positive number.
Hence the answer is 4.2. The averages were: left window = 230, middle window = 165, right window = 237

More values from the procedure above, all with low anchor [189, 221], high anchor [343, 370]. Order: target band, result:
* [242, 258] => -0.1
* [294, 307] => 0.1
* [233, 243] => -0.3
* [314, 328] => -0.1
